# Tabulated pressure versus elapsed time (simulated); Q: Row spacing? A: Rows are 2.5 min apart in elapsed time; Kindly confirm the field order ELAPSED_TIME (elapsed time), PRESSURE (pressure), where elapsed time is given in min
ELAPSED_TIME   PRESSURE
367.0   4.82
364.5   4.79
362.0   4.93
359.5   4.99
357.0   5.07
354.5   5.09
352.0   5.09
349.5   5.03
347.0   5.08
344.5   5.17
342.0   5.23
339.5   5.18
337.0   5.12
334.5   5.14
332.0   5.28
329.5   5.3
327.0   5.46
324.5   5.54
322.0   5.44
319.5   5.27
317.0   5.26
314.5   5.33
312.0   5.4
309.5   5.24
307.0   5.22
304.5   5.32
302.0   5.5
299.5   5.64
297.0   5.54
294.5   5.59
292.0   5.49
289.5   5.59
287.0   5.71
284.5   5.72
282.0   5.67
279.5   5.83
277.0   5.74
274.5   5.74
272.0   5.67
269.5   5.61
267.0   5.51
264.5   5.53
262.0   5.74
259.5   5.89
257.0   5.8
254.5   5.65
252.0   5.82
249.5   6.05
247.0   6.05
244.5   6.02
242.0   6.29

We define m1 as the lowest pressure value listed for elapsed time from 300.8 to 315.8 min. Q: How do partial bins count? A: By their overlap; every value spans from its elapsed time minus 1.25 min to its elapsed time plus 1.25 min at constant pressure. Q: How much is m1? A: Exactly 5.22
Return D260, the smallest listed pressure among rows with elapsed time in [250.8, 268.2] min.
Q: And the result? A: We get 5.51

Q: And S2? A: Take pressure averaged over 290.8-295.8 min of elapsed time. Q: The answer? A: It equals 5.54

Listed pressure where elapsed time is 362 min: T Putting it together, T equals 4.93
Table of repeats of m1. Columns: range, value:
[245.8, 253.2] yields 5.82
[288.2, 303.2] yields 5.49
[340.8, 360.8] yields 4.99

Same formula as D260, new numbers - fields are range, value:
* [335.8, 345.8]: 5.12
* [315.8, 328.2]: 5.26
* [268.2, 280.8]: 5.61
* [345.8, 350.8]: 5.03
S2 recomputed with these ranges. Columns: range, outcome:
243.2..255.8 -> 5.92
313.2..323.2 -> 5.32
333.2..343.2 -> 5.17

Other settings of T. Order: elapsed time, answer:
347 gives 5.08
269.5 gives 5.61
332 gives 5.28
